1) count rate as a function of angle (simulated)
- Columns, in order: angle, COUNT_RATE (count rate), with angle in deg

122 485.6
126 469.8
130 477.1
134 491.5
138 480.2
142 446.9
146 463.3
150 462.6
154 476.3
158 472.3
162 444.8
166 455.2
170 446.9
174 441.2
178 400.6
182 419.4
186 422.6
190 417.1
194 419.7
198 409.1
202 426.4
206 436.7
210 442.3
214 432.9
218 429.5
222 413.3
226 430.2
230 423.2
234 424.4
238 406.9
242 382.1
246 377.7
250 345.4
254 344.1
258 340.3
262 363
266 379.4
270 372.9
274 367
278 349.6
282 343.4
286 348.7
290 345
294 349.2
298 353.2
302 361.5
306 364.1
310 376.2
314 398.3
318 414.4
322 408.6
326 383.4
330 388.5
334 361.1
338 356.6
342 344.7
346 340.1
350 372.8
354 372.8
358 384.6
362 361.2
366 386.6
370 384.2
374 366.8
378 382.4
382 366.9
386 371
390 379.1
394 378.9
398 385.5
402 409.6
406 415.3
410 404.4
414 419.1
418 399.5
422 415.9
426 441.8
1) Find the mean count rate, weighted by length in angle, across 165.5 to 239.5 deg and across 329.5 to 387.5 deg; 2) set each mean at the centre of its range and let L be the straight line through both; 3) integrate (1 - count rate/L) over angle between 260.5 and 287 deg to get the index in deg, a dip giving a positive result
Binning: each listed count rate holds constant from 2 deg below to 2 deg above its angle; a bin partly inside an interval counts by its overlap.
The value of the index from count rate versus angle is 2.6 deg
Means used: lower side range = 426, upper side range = 369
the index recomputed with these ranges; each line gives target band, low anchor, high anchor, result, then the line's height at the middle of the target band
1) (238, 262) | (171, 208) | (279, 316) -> 1.5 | 387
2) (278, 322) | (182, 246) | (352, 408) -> 3.7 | 400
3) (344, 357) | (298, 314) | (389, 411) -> 0.6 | 382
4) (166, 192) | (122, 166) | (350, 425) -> 1.7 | 457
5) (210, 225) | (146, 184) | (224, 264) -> -0.8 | 405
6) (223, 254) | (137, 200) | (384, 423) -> 2.4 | 429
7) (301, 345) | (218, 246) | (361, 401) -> 1.5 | 391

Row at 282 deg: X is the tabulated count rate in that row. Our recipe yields 343.4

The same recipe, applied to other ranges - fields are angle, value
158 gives 472.3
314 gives 398.3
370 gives 384.2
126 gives 469.8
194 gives 419.7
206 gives 436.7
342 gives 344.7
